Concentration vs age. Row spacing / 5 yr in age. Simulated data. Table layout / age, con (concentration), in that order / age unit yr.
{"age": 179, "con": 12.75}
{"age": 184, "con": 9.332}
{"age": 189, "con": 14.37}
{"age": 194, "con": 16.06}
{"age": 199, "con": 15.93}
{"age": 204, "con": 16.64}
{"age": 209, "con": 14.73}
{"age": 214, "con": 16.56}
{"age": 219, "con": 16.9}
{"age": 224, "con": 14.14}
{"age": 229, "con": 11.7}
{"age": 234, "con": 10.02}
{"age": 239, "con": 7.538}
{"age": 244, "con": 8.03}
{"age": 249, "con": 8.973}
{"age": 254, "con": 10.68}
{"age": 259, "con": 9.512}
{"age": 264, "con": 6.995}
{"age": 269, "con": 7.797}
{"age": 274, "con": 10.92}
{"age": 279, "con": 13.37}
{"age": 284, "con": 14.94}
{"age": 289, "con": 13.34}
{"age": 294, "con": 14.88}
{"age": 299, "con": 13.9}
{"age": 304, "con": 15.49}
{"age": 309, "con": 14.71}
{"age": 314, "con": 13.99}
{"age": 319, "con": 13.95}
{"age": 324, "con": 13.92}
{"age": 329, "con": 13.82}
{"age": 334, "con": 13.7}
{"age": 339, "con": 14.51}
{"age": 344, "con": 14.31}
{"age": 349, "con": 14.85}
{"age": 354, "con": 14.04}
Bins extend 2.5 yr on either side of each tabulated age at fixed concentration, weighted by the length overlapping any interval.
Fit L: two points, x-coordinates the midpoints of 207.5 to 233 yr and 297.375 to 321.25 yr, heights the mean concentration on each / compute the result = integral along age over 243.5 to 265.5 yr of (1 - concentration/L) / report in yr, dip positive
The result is 8.3 yr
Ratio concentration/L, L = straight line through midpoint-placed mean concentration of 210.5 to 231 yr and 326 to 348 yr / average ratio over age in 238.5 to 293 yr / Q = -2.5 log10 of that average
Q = 0.37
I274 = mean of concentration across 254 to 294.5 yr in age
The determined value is 11.3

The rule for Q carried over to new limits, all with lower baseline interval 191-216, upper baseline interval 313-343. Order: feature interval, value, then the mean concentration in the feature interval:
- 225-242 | 0.465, 10.1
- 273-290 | 0.108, 13.3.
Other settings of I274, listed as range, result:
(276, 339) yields 14.2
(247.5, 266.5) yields 9.04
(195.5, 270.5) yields 11.9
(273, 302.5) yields 13.8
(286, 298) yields 14.1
